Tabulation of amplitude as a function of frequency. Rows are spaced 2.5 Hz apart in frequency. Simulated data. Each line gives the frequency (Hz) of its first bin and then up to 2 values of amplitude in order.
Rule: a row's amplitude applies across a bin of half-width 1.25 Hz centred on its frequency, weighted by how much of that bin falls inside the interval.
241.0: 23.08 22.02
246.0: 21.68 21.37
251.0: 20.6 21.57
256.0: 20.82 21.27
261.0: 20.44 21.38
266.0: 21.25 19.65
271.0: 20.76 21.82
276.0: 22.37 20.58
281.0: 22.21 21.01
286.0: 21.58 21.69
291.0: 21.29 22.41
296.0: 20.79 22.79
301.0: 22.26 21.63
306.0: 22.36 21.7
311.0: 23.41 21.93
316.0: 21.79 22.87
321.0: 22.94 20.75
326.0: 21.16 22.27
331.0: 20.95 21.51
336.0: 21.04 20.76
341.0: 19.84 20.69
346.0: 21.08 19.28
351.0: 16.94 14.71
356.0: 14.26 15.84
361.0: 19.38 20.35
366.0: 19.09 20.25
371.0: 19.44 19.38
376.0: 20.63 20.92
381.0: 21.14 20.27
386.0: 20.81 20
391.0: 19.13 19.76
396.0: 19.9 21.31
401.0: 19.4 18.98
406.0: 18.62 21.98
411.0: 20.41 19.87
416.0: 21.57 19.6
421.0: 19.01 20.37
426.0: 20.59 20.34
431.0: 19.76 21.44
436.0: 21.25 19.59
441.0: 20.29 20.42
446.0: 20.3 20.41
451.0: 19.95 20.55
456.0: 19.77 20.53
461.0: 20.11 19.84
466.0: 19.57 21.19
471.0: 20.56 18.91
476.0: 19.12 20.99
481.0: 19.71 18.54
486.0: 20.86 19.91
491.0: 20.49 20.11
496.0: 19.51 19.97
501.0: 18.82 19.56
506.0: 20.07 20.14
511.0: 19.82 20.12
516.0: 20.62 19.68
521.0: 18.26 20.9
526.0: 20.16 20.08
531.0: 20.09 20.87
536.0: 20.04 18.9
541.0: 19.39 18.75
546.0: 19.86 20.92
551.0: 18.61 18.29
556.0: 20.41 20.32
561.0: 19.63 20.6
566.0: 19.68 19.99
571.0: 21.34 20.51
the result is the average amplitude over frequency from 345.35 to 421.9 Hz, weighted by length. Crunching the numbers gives 19.5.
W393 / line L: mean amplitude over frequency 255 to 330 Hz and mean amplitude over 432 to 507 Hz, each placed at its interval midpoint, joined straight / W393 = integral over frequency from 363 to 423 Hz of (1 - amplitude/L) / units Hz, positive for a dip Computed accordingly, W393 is 2.0 Hz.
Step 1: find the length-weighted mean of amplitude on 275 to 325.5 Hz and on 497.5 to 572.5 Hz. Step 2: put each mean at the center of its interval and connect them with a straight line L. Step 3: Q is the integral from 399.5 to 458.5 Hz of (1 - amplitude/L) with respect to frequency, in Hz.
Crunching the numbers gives 1.64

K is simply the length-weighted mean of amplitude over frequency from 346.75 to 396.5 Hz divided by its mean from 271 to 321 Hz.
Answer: 0.87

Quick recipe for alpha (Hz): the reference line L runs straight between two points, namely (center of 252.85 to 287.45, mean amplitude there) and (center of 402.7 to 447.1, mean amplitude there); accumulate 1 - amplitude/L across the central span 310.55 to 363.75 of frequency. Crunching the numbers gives 1.7 Hz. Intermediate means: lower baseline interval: 21.2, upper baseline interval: 20.3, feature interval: 20.1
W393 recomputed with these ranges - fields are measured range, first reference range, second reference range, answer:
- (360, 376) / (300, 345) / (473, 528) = 1.10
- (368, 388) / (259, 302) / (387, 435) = 0.10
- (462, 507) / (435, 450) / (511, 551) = 0.56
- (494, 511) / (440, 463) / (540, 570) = 0.24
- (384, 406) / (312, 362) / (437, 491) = 0.21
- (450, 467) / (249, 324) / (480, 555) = 0.16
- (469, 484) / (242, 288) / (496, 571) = 0.27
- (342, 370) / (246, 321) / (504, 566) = 3.61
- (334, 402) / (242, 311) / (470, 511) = 4.22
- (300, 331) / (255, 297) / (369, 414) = -1.74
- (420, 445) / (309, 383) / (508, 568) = -0.37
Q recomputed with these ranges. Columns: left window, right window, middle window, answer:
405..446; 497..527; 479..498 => 0.0 Hz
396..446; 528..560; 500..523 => 0.2 Hz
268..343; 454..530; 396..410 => 0.5 Hz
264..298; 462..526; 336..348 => 0.2 Hz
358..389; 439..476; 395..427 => -0.2 Hz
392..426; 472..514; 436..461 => -0.4 Hz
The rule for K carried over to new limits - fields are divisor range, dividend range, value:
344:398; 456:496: 1.04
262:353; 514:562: 0.93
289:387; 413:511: 0.98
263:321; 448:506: 0.92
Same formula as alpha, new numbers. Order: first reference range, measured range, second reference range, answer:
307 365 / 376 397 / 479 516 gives -0.1 Hz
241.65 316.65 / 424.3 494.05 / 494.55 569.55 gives 0.4 Hz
